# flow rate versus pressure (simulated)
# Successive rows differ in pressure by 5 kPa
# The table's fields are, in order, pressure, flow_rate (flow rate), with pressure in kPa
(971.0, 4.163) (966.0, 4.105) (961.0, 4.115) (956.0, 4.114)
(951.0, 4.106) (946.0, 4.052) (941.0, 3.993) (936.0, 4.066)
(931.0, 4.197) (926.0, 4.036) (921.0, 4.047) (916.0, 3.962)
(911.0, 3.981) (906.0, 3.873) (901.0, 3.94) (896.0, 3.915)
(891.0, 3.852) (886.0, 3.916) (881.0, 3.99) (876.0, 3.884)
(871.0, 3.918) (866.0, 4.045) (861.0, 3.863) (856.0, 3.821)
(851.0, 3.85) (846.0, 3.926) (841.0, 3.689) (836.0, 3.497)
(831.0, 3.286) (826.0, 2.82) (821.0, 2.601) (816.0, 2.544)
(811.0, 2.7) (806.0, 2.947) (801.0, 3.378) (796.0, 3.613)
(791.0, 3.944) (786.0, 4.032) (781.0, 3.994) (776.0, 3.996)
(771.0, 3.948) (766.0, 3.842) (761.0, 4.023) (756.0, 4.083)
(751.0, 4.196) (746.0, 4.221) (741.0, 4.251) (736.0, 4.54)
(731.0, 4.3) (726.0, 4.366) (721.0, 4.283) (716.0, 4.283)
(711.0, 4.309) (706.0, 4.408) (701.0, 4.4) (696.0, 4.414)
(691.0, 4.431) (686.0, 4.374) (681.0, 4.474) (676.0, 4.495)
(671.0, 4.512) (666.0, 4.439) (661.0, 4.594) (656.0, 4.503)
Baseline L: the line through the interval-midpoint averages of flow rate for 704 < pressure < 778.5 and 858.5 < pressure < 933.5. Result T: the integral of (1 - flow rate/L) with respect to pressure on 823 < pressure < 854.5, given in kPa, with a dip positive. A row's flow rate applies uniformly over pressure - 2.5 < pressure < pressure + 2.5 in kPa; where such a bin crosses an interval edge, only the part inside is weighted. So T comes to 4.2 kPa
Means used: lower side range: 4.2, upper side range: 3.96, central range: 3.51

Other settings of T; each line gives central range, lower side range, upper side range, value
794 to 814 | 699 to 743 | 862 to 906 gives 4.9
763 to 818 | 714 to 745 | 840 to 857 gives 7.1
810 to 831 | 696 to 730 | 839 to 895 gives 6.7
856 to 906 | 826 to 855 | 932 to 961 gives -1.9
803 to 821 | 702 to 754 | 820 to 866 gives 4.9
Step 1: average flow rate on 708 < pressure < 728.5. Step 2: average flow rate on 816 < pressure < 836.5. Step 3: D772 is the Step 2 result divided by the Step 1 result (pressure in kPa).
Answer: 0.7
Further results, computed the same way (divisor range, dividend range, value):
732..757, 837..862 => 0.89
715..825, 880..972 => 1.06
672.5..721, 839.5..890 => 0.89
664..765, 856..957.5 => 0.92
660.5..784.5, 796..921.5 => 0.84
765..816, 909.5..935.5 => 1.13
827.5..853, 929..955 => 1.13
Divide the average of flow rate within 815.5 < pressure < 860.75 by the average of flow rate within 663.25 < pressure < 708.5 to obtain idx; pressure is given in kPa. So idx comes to 0.77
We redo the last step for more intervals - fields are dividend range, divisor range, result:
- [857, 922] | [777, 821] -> 1.17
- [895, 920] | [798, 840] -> 1.31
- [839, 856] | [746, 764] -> 0.93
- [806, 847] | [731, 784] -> 0.75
